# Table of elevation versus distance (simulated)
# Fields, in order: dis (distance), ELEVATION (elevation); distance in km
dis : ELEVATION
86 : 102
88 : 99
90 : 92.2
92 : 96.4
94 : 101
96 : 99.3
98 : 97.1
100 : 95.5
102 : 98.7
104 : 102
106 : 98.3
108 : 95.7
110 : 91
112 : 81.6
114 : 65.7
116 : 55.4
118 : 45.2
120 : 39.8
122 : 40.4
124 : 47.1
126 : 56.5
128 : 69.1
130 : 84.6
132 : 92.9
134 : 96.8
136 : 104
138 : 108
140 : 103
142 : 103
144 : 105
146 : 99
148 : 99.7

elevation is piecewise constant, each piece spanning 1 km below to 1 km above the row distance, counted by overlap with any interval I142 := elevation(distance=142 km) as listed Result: 103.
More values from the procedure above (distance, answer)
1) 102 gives 98.7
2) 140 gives 103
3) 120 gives 39.8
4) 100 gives 95.5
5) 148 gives 99.7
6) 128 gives 69.1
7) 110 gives 91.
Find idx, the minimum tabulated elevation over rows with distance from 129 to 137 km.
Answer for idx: 84.6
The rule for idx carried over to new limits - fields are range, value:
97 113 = 81.6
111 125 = 39.8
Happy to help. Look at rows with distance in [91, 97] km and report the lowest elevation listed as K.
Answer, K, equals 96.4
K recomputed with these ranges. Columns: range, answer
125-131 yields 56.5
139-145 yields 103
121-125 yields 40.4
